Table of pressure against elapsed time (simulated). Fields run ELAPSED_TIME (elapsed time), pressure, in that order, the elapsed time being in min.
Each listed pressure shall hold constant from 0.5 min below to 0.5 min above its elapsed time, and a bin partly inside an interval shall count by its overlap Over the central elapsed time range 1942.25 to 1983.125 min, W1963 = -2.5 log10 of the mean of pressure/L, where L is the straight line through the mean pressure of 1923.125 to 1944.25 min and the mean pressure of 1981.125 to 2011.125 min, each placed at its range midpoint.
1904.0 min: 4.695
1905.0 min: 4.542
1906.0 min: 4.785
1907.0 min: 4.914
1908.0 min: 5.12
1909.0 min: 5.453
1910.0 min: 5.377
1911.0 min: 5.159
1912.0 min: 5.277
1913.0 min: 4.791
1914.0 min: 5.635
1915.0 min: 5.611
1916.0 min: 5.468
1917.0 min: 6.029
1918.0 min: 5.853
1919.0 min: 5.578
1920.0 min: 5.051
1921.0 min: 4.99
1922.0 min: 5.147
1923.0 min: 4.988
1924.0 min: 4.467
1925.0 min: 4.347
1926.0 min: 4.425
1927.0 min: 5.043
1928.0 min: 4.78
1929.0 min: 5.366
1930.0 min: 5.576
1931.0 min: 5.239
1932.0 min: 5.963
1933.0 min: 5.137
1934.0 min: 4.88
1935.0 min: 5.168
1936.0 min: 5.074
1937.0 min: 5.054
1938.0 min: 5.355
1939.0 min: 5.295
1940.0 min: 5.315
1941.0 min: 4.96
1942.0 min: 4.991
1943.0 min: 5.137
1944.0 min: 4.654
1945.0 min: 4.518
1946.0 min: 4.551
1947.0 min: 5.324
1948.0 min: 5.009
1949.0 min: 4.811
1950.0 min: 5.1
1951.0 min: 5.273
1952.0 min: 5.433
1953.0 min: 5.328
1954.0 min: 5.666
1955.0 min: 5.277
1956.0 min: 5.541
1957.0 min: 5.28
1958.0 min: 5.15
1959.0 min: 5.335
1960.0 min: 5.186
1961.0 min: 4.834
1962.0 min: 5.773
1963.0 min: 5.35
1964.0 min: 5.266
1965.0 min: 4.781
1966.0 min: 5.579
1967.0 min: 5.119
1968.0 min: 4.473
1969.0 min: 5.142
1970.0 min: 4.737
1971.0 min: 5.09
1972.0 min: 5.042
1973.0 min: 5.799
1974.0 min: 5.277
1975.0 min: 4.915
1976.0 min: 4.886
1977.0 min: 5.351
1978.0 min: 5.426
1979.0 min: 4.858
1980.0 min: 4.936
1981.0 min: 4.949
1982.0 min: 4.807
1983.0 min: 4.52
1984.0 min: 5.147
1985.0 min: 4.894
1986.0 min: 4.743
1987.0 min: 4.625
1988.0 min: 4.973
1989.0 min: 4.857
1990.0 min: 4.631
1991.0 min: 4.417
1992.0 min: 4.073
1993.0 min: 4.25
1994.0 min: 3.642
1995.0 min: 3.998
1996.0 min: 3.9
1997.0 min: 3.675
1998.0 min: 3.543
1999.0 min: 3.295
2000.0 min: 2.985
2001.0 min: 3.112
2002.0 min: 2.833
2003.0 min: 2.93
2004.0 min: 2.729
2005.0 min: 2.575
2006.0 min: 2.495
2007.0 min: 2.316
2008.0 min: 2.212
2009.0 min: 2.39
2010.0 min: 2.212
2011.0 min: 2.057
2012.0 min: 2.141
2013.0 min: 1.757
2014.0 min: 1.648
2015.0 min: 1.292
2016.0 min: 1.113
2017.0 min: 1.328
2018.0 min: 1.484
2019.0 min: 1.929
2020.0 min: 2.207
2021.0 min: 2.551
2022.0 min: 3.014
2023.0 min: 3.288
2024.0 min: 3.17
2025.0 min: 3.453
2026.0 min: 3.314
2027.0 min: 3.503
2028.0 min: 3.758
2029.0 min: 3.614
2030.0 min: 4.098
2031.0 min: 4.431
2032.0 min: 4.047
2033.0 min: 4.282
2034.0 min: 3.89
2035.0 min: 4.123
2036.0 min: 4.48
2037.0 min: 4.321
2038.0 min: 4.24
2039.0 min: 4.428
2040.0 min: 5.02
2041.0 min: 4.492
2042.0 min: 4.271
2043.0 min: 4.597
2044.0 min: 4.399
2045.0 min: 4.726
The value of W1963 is -0.164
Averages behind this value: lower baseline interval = 5.06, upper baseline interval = 3.66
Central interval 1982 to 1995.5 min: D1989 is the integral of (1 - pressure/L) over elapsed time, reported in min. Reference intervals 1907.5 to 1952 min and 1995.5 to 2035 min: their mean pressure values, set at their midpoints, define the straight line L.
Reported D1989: -3.6 min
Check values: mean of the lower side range 5.15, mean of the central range 4.53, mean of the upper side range 2.85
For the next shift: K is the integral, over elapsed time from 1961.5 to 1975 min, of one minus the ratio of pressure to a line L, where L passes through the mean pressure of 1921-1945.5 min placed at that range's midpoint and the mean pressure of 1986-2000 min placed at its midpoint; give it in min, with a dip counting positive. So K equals -2.0 min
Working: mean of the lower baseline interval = 5.04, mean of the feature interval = 5.18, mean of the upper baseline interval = 4.12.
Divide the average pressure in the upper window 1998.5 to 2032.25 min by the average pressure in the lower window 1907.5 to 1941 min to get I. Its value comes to 0.5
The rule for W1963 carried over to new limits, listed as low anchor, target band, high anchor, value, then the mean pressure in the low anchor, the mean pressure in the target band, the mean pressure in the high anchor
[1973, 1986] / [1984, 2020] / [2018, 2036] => 0.38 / 5.02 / 3.08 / 3.43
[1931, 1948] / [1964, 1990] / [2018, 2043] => -0.11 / 5.09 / 5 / 3.72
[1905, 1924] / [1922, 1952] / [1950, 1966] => 0.05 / 5.25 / 5.04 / 5.3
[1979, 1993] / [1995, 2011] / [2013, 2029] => 0.26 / 4.72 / 2.89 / 2.48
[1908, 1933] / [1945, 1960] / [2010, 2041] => -0.13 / 5.23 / 5.2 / 3.14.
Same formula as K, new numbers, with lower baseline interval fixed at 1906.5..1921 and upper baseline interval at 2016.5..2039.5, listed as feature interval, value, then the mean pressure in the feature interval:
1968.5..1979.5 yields -2.0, 5.14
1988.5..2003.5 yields 0.9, 3.74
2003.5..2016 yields 5.5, 2.11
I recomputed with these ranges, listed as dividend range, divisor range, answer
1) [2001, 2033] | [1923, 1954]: 0.53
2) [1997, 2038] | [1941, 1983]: 0.57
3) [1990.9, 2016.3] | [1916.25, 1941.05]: 0.55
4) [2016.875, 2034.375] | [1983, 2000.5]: 0.76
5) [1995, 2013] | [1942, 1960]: 0.54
